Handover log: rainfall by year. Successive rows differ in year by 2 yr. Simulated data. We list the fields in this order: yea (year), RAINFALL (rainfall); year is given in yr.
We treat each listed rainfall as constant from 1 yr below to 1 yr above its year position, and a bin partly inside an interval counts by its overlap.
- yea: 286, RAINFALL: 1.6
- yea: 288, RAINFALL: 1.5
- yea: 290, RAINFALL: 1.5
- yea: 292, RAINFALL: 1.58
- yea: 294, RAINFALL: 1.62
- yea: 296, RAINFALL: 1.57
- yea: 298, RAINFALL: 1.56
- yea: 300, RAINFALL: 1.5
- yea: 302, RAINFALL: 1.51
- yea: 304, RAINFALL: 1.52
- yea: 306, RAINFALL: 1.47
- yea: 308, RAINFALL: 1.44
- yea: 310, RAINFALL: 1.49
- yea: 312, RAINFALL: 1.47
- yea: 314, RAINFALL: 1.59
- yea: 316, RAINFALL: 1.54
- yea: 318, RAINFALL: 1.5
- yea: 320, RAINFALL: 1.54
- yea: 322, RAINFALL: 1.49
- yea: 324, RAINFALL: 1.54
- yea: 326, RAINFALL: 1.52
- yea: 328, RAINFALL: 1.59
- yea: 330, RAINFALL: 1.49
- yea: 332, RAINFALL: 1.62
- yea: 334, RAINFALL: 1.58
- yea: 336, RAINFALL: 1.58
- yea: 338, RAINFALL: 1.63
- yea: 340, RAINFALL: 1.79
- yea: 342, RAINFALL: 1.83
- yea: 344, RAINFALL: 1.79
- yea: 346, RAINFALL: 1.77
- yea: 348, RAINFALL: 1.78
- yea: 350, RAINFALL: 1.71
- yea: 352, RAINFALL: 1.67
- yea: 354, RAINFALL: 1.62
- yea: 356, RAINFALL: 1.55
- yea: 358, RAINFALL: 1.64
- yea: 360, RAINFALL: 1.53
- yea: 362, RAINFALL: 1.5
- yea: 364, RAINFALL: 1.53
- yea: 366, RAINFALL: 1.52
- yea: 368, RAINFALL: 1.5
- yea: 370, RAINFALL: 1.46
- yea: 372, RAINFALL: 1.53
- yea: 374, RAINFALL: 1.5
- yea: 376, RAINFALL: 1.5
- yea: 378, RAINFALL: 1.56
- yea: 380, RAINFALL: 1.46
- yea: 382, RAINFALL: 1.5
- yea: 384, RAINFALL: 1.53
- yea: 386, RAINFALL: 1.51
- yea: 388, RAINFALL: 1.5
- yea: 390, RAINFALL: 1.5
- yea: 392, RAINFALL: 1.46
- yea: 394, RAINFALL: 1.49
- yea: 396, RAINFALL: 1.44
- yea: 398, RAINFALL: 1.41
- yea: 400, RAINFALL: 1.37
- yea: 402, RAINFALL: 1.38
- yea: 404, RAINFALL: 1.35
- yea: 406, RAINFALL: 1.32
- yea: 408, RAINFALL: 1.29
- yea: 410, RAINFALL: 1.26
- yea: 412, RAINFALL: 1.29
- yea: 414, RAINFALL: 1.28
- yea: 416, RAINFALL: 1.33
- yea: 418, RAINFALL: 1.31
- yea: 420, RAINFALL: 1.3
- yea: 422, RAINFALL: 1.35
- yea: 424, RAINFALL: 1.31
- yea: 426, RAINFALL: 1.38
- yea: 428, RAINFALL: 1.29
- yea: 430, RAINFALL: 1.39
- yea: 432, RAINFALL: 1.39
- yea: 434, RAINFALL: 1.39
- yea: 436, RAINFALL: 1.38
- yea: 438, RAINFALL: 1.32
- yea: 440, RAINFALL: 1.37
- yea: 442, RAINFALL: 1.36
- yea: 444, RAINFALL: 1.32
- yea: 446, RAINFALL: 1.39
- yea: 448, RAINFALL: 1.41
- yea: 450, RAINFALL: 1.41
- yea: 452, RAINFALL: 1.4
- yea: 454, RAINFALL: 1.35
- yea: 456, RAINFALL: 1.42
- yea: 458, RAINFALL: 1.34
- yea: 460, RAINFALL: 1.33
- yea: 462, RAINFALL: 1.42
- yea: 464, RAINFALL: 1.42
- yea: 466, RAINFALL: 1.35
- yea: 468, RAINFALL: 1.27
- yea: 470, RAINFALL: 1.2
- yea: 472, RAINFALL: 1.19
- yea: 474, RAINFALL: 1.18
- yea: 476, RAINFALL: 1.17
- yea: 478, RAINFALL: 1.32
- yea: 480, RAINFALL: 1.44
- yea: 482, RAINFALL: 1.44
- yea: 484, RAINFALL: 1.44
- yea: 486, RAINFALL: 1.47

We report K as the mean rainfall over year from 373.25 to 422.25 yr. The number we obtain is 1.41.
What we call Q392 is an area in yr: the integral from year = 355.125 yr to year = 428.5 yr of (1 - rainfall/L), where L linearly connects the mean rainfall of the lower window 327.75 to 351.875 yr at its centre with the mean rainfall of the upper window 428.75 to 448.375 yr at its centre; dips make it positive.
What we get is 4.2 yr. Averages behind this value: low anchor 1.68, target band 1.43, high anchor 1.37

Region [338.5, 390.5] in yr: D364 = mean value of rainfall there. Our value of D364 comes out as 1.59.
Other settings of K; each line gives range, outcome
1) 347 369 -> 1.6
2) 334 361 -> 1.68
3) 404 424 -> 1.31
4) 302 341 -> 1.55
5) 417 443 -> 1.35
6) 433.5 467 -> 1.38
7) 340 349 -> 1.79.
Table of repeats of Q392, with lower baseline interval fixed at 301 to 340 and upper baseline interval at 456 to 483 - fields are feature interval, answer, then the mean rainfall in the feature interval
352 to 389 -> -1.6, 1.53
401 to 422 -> 1.4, 1.31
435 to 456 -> -0.3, 1.37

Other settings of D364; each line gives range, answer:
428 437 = 1.38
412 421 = 1.3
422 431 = 1.34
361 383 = 1.51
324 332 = 1.54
